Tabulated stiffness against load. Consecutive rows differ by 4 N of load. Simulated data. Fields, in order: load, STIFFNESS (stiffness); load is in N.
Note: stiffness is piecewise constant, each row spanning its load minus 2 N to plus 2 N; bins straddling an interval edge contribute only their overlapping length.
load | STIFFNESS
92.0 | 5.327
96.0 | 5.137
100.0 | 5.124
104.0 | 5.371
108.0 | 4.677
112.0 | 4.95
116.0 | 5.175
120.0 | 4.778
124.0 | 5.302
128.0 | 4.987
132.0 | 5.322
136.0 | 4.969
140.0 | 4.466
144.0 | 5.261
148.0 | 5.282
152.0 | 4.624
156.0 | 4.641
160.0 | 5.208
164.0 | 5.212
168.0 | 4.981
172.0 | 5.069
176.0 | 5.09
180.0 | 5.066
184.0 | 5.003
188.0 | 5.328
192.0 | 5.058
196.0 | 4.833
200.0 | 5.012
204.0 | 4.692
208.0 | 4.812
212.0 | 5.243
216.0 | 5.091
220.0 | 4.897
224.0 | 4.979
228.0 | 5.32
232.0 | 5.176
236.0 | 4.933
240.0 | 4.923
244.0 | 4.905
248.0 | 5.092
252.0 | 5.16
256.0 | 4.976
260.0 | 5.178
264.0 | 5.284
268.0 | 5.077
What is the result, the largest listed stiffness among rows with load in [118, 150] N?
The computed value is 5.322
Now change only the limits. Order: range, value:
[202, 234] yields 5.32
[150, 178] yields 5.212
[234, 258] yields 5.16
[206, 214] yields 5.243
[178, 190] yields 5.328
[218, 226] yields 4.979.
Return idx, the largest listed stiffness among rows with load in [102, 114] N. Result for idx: 5.371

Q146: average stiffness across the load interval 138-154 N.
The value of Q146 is 4.91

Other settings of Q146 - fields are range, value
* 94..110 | 5.08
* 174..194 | 5.11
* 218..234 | 5.09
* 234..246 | 4.92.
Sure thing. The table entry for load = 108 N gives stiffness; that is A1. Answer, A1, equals 4.677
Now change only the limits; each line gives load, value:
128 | 4.987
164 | 5.212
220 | 4.897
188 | 5.328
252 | 5.16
